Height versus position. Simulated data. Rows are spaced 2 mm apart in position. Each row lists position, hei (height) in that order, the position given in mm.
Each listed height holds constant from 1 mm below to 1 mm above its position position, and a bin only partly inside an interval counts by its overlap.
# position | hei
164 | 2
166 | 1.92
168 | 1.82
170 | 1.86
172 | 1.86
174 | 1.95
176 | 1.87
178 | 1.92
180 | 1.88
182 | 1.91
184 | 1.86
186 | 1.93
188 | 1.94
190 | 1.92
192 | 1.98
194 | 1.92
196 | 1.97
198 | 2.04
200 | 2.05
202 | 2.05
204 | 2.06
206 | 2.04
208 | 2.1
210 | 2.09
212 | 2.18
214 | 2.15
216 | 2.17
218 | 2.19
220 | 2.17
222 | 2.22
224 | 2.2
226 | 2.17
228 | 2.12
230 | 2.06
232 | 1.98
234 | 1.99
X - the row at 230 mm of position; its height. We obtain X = 2.06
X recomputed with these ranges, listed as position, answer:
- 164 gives 2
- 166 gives 1.92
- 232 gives 1.98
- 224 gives 2.2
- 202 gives 2.05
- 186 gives 1.93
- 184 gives 1.86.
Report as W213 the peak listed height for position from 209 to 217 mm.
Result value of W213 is 2.18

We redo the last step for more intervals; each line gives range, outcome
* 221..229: 2.22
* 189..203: 2.05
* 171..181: 1.95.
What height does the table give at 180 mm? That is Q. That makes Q 1.88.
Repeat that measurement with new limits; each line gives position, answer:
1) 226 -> 2.17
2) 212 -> 2.18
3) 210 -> 2.09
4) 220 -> 2.17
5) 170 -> 1.86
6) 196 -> 1.97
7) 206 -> 2.04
